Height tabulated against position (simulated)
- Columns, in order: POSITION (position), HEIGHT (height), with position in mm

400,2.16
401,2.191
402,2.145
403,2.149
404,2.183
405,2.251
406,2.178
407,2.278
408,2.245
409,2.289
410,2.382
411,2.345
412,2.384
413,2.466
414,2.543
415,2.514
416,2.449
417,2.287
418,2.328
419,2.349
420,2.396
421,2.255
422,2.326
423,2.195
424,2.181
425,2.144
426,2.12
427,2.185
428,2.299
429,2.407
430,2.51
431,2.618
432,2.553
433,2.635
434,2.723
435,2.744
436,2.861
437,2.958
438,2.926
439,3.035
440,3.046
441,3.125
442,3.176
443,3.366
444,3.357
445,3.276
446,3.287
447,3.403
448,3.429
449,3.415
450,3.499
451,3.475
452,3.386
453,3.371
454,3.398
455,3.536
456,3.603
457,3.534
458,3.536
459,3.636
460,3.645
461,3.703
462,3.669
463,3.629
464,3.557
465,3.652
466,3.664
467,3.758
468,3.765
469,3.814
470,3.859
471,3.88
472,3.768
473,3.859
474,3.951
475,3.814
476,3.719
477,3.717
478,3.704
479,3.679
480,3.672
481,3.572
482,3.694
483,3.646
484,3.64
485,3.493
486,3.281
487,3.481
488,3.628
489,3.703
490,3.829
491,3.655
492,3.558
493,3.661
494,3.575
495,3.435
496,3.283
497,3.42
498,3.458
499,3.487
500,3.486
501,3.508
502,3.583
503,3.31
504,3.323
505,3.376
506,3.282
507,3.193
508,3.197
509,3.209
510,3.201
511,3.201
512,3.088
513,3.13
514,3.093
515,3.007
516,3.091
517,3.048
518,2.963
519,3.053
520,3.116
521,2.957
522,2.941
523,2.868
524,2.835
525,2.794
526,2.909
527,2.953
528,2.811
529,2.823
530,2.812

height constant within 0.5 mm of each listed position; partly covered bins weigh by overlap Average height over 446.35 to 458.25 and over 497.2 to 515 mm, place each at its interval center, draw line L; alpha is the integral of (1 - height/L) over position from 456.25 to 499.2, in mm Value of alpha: -3.3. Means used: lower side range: 3.46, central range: 3.64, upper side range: 3.3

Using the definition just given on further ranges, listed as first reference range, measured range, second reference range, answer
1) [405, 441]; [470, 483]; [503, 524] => -4.1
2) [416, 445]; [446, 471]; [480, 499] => -4.2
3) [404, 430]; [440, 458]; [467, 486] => -1.8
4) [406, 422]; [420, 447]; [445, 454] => 2.2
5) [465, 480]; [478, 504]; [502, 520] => -0.5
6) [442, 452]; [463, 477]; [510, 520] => -2.1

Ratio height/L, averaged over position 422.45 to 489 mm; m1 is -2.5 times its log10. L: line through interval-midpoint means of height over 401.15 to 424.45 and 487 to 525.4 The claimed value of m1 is -0.19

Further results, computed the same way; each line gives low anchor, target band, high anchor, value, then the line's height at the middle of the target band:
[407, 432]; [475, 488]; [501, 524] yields -0.248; 2.88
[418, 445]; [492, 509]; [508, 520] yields -0.129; 3.03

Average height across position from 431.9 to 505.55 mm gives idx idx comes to 3.48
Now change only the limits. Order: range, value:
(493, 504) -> 3.46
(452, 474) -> 3.66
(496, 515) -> 3.3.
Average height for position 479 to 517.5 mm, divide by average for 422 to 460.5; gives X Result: 1.1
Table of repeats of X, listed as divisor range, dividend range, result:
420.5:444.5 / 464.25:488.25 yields 1.39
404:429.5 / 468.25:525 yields 1.48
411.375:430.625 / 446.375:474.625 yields 1.55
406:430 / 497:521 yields 1.39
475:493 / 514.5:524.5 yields 0.82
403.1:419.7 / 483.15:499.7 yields 1.51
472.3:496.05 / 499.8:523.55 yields 0.87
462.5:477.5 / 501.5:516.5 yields 0.86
